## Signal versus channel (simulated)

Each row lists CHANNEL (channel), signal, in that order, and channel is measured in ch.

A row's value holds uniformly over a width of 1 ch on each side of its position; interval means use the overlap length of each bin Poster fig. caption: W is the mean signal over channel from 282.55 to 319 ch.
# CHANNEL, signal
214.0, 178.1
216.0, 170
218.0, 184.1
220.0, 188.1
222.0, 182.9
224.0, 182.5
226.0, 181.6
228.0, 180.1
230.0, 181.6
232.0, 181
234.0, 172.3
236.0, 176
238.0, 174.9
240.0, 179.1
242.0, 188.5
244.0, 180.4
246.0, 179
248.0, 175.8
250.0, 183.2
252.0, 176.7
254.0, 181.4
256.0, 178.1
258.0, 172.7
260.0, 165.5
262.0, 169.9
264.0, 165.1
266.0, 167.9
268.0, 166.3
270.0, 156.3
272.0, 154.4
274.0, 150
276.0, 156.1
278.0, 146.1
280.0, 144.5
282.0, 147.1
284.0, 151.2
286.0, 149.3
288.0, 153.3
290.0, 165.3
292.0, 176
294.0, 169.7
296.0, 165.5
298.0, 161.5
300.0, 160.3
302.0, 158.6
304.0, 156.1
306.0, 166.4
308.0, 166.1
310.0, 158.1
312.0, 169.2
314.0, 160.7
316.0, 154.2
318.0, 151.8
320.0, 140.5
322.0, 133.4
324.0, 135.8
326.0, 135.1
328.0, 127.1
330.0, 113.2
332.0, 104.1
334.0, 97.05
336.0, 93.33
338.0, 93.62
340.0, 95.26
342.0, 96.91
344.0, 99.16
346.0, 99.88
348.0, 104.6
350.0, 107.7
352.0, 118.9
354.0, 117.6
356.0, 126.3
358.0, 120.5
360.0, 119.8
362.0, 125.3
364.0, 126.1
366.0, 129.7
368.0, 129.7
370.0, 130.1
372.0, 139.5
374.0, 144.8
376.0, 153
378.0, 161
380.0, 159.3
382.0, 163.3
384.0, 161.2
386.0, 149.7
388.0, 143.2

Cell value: 161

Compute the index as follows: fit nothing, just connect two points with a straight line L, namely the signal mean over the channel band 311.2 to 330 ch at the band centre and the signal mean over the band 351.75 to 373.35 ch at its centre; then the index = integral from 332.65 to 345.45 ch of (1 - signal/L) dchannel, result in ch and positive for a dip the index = 3.7 ch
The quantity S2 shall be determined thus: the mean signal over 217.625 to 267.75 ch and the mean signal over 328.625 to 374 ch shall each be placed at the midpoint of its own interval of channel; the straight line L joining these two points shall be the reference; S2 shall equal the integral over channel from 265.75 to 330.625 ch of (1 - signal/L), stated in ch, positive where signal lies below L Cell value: -4.0 ch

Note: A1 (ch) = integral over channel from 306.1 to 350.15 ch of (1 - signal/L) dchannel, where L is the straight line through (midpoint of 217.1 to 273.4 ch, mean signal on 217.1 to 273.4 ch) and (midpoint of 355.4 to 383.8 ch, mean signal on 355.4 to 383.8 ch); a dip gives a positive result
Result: 7.56 ch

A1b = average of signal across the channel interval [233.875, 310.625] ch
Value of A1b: 166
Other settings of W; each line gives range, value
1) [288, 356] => 135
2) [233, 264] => 177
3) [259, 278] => 160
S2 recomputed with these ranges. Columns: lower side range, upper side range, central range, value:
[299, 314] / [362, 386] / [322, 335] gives 3.04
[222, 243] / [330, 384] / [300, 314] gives -1.63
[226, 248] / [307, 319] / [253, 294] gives 2.17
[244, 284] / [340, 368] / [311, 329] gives -1.53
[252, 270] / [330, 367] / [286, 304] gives -1.93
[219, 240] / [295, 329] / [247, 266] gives -0.30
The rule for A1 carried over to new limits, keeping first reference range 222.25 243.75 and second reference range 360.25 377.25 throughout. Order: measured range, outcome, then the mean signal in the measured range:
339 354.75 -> 4.1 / 105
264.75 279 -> 0.9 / 157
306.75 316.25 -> -0.5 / 162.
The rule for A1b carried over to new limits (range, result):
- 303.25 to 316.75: 162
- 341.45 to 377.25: 122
